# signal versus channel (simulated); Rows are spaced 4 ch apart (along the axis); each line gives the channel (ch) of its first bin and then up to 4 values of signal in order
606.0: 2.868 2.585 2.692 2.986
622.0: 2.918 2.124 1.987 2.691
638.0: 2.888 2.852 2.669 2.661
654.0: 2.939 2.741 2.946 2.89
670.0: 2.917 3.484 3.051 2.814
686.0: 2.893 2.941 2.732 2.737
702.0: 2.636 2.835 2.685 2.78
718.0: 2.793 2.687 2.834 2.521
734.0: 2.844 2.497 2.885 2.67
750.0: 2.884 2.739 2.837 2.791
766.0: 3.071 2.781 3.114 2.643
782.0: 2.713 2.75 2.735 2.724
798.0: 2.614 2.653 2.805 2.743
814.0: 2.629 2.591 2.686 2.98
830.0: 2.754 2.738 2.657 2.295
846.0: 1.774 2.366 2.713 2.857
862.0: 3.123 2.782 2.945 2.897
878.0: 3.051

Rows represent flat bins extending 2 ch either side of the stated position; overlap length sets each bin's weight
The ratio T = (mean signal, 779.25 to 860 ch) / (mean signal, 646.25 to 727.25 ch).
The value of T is 0.93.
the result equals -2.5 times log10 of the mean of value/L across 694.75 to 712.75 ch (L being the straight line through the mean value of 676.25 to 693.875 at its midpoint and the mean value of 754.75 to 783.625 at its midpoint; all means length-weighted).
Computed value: 0.063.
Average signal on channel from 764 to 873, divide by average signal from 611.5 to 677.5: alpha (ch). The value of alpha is 1.0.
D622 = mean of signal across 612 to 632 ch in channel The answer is 2.54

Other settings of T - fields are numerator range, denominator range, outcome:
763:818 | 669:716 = 0.96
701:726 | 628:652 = 1.05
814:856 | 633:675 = 0.89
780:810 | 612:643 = 1.03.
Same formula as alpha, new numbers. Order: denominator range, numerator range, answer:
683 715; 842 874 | 0.95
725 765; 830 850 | 0.87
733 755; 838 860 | 0.88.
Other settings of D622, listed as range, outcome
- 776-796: 2.71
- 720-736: 2.72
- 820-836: 2.79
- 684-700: 2.83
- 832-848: 2.37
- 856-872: 2.93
